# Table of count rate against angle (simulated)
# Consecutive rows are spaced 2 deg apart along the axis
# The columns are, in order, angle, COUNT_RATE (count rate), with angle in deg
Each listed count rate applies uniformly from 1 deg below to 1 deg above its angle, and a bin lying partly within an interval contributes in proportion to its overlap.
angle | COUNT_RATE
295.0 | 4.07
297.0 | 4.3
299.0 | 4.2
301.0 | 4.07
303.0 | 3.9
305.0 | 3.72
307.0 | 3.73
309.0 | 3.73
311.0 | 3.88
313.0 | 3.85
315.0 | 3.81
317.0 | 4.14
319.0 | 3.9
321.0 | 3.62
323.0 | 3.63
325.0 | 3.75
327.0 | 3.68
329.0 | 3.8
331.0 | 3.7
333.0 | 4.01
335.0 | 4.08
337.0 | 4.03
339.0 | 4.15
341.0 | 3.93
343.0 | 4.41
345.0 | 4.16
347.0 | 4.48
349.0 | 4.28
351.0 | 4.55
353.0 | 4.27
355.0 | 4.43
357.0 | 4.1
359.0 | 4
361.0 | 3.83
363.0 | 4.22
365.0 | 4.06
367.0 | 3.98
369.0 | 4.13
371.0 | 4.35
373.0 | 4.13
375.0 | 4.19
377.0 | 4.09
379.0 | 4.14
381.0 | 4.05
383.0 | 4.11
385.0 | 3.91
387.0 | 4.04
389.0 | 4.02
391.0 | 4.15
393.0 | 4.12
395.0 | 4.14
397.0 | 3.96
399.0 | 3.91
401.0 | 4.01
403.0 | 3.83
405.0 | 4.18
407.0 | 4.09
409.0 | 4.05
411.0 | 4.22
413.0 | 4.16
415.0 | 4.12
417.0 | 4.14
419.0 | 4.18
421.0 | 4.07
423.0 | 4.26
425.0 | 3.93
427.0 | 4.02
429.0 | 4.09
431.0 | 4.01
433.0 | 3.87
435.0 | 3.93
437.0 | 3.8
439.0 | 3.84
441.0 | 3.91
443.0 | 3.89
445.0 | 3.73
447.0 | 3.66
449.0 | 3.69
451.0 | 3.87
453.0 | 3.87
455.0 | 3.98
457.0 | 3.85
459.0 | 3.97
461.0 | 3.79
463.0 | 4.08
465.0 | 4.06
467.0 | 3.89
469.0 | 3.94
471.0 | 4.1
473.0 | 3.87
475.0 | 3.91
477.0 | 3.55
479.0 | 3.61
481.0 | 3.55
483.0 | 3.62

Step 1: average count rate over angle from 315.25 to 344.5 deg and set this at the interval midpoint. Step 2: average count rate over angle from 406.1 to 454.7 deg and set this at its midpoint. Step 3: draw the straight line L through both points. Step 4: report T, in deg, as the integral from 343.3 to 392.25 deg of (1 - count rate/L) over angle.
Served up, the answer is -2.7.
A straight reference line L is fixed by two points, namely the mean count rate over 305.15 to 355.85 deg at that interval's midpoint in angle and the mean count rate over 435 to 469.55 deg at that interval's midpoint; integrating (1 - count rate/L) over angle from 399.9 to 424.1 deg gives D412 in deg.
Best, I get -1.2 deg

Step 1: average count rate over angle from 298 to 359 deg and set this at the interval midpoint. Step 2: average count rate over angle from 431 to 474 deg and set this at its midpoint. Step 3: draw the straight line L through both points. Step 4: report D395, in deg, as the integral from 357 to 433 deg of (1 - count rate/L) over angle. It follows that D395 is -2.6 deg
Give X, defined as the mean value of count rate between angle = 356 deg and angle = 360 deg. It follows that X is 4.05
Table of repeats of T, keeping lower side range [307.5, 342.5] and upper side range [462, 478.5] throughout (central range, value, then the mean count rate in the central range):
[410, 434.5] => -1.2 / 4.09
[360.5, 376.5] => -1.0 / 4.12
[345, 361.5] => -1.6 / 4.25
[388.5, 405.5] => -0.6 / 4.03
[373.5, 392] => -0.9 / 4.08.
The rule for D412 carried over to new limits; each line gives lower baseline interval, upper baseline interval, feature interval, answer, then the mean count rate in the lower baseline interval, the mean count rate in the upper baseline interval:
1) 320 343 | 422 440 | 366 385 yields -1.0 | 3.88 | 3.97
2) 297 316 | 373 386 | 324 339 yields 0.3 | 3.9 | 4.09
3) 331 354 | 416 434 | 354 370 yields 0.3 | 4.19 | 4.06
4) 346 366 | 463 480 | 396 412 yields 0.2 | 4.22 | 3.88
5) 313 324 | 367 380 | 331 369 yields -1.3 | 3.82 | 4.16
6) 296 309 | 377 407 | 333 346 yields -0.4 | 3.97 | 4.04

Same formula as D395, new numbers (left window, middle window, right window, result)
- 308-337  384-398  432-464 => -0.7 deg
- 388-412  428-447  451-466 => 0.5 deg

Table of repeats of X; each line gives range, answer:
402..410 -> 4.04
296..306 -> 4.04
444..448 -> 3.7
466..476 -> 3.94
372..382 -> 4.12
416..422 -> 4.13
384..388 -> 3.98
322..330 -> 3.71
